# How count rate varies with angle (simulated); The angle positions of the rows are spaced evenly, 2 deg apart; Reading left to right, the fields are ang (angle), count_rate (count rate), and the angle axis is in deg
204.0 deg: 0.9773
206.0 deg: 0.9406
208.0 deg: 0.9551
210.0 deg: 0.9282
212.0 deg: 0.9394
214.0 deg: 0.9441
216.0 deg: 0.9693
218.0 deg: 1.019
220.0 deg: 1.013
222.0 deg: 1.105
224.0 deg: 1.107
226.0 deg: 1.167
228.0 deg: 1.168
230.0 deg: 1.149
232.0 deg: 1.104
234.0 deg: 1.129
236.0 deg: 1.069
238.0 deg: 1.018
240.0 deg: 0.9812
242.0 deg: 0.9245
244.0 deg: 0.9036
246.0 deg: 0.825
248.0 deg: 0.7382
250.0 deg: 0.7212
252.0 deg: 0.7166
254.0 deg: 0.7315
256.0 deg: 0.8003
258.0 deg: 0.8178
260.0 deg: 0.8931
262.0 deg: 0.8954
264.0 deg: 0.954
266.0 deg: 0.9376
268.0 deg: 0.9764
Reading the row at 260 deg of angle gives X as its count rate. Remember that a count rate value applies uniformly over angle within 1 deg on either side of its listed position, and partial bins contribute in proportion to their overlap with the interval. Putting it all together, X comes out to 0.8931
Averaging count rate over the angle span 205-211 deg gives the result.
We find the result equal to 0.941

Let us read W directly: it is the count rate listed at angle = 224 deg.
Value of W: 1.107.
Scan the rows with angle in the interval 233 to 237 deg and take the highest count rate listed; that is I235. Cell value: 1.129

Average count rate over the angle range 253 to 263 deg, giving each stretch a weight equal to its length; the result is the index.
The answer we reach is 0.828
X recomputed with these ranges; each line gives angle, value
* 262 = 0.8954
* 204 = 0.9773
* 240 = 0.9812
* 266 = 0.9376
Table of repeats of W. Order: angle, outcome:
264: 0.954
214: 0.9441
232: 1.104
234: 1.129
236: 1.069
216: 0.9693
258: 0.8178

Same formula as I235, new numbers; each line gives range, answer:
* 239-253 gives 0.9812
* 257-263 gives 0.8954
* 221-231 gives 1.168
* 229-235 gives 1.149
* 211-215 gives 0.9441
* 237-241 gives 1.018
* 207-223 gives 1.105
